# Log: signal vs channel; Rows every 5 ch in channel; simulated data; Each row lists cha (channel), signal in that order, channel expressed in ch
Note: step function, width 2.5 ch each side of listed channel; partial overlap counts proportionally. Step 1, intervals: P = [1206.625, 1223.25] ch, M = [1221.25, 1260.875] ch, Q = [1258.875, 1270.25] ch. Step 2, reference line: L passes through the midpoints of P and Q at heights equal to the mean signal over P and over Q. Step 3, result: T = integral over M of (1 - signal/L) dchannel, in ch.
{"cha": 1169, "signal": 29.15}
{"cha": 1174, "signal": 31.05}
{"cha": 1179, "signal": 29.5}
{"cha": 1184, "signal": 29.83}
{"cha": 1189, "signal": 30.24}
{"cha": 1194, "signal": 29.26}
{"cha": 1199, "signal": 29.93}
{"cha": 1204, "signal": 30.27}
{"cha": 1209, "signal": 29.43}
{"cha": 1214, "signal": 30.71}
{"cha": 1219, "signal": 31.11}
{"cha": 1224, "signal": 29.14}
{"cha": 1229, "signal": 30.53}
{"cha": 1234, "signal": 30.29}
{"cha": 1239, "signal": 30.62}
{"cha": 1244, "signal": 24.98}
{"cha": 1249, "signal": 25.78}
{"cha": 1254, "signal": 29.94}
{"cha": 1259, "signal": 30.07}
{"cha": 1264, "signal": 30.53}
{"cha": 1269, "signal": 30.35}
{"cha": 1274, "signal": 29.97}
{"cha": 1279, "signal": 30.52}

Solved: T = 1.8 ch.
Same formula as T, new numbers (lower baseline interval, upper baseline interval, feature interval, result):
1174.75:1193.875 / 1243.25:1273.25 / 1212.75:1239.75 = -0.96 ch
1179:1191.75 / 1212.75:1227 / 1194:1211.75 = 0.18 ch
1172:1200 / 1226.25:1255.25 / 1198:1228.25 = -0.86 ch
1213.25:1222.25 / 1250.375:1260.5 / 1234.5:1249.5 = 1.13 ch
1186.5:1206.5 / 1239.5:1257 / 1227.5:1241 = -1.14 ch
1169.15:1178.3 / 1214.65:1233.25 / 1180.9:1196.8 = 0.26 ch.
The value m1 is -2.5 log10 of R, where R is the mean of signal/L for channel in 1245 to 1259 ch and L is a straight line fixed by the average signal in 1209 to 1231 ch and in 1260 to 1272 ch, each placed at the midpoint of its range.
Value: 0.09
